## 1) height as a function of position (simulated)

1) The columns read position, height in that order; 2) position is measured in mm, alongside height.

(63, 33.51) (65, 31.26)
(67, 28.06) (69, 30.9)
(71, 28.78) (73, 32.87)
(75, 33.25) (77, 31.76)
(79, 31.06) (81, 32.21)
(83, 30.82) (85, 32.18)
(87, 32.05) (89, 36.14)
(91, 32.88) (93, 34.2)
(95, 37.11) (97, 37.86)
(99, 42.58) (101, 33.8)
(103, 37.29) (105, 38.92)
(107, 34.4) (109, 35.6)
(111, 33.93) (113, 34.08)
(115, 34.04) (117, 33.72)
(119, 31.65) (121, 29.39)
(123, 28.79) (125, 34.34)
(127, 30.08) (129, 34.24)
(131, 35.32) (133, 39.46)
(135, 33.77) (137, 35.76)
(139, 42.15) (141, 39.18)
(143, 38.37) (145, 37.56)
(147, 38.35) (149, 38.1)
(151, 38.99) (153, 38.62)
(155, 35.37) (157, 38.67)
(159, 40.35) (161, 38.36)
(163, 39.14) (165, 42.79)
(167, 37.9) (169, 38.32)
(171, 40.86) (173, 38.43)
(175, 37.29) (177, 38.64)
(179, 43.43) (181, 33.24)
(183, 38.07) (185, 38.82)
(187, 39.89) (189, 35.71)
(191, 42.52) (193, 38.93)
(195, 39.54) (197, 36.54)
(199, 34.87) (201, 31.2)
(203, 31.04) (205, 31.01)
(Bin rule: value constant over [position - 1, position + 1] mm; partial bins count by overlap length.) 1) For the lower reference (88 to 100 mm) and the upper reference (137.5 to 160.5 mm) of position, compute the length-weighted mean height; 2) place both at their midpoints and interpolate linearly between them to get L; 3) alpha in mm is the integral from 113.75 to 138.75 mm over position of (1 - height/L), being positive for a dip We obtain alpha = 2.79 mm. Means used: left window 36.8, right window 38.6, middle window 33.7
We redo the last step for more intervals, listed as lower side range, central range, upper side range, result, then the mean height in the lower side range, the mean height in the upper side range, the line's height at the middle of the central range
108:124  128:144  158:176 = -0.9 mm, 32.6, 39.3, 35.2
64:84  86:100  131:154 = -1.3 mm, 31.1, 38.1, 33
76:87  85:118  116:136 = -3.2 mm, 31.6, 33.1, 32.3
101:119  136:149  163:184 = -0.5 mm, 35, 38.9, 37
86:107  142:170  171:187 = -0.6 mm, 36.2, 38.5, 37.9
